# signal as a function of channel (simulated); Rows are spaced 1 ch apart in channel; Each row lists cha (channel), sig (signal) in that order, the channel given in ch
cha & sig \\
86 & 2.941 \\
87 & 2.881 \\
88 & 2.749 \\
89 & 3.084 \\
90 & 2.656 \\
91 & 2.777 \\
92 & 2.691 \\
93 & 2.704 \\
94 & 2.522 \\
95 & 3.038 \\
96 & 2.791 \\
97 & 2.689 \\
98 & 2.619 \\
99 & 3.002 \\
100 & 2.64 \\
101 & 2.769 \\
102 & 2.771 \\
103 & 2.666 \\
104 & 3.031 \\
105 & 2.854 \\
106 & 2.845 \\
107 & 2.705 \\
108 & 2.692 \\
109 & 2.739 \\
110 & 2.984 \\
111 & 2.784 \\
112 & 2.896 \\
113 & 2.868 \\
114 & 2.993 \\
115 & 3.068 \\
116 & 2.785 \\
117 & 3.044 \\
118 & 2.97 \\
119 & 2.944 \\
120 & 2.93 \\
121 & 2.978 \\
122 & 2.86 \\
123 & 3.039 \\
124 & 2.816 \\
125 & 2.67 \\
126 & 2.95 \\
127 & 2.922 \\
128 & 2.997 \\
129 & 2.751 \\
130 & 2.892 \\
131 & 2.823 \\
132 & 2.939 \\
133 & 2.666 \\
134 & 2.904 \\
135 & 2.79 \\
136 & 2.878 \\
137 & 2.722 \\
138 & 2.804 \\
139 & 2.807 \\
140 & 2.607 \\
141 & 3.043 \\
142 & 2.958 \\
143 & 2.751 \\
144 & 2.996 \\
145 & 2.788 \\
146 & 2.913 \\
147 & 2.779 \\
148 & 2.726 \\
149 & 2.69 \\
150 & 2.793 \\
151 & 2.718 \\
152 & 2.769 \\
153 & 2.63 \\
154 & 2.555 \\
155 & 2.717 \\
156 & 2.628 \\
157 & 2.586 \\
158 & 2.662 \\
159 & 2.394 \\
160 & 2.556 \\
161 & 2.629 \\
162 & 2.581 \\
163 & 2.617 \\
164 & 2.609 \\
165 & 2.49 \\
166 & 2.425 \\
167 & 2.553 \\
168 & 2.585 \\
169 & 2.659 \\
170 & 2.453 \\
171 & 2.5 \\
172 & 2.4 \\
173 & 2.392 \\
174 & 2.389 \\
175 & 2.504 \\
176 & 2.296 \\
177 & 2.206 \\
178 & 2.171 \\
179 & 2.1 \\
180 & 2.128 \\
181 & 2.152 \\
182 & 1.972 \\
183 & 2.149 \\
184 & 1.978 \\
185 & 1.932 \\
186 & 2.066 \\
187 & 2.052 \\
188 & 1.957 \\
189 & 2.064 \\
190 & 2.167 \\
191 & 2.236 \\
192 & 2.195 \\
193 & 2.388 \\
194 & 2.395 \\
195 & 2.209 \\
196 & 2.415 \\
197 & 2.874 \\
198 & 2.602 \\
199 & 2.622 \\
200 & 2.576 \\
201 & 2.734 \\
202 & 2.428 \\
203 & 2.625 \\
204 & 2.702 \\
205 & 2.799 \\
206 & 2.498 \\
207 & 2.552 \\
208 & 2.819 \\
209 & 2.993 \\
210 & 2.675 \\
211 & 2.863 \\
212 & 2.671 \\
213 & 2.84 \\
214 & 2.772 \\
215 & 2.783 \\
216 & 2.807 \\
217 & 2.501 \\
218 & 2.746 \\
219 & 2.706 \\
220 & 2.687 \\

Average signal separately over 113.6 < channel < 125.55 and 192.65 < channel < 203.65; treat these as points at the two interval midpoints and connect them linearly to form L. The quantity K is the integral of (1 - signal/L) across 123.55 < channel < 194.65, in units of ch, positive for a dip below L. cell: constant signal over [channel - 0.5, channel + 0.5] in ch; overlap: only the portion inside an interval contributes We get 4.90 ch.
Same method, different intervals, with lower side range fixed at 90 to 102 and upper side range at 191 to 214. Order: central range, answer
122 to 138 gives -0.9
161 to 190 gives 3.7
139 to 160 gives -0.4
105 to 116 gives -0.5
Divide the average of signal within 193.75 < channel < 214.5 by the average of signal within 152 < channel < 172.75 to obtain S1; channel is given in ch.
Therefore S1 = 1.03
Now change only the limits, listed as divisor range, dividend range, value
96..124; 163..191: 0.80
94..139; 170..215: 0.85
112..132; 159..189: 0.80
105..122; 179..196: 0.74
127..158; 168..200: 0.82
